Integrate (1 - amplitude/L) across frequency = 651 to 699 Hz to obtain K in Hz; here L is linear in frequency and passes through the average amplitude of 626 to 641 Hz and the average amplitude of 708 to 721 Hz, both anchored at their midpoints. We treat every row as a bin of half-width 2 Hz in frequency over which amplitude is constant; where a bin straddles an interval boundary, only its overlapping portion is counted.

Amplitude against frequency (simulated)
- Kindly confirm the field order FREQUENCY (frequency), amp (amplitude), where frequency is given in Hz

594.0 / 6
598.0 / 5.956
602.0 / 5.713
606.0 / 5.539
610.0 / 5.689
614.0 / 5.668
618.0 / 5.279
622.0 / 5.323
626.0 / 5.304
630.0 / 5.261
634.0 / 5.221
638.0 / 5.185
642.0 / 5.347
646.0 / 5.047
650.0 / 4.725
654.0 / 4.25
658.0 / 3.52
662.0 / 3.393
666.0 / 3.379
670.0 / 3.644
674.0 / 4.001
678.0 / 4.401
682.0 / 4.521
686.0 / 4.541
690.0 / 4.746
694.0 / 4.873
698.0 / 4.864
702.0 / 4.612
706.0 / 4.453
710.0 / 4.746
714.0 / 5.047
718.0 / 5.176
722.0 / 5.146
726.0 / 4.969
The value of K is 8.8 Hz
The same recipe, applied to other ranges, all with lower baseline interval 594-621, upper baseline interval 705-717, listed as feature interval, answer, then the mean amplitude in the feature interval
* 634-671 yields 6.67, 4.34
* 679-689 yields 0.97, 4.54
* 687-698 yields 0.36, 4.8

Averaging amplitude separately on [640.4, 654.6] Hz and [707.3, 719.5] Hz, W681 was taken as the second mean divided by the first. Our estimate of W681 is 1.01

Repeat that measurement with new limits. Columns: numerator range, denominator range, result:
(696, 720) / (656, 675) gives 1.35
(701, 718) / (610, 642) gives 0.89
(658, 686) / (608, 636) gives 0.73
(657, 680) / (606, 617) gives 0.66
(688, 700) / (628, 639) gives 0.92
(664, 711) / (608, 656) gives 0.85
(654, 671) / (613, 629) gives 0.66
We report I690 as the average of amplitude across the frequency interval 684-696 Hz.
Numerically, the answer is 4.72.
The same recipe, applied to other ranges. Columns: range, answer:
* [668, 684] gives 4.14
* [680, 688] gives 4.53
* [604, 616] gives 5.63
